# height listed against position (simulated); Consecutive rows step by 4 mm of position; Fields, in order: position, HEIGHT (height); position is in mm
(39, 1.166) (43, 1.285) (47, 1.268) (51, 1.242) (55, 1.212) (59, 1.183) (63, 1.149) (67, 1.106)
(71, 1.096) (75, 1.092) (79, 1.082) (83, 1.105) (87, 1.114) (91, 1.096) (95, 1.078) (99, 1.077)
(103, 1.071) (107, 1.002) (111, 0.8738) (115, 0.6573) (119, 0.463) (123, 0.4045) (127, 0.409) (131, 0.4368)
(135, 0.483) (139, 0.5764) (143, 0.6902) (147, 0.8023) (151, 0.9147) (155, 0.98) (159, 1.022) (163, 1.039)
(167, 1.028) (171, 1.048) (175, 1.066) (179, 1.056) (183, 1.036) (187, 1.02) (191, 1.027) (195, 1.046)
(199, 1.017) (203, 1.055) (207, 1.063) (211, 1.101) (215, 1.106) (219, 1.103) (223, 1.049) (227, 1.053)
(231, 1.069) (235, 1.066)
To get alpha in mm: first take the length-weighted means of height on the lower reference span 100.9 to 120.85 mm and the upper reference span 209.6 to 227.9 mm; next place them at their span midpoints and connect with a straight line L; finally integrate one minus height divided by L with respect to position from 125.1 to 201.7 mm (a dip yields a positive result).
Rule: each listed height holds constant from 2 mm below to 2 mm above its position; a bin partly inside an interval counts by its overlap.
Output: 6.0 mm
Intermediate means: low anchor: 0.817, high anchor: 1.08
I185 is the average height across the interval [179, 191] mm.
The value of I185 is 1.03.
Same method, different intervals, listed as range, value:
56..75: 1.13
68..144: 0.837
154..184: 1.04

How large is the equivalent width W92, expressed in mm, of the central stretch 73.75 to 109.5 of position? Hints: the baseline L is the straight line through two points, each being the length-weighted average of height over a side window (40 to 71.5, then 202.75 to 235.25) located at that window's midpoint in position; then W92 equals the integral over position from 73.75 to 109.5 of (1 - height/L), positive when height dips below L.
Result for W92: 2.9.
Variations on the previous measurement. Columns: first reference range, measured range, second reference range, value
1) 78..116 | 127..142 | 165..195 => 7.7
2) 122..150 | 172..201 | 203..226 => -4.8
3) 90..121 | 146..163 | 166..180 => 1.0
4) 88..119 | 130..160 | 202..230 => 7.8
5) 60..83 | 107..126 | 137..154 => 5.7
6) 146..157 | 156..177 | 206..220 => -1.9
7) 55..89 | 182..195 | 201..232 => 0.7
